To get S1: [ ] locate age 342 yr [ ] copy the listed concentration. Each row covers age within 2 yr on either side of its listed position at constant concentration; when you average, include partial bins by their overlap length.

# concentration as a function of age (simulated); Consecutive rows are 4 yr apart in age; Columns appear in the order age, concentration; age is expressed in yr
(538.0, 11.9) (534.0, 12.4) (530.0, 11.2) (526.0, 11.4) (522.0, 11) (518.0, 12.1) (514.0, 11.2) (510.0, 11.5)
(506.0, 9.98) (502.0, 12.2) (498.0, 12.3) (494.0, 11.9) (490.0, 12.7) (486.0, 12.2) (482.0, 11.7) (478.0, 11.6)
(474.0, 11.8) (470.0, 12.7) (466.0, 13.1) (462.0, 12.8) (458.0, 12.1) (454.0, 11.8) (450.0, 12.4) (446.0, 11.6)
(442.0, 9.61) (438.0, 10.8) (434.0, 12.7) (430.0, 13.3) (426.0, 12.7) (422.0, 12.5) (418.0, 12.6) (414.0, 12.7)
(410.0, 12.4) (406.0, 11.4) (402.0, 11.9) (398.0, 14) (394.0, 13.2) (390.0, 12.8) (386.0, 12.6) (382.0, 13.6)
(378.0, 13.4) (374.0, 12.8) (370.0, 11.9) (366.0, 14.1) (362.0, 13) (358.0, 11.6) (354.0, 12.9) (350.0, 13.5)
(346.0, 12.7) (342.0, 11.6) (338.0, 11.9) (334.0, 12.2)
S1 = 11.6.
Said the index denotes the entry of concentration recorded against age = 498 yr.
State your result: 12.3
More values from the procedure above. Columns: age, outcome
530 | 11.2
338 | 11.9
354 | 12.9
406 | 11.4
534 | 12.4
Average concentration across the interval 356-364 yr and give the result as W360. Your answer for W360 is 12.3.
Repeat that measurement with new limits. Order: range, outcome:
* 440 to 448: 10.6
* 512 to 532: 11.4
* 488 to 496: 12.3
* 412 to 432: 12.8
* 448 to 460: 12.1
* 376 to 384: 13.5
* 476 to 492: 12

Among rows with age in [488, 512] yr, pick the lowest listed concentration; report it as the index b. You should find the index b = 9.98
